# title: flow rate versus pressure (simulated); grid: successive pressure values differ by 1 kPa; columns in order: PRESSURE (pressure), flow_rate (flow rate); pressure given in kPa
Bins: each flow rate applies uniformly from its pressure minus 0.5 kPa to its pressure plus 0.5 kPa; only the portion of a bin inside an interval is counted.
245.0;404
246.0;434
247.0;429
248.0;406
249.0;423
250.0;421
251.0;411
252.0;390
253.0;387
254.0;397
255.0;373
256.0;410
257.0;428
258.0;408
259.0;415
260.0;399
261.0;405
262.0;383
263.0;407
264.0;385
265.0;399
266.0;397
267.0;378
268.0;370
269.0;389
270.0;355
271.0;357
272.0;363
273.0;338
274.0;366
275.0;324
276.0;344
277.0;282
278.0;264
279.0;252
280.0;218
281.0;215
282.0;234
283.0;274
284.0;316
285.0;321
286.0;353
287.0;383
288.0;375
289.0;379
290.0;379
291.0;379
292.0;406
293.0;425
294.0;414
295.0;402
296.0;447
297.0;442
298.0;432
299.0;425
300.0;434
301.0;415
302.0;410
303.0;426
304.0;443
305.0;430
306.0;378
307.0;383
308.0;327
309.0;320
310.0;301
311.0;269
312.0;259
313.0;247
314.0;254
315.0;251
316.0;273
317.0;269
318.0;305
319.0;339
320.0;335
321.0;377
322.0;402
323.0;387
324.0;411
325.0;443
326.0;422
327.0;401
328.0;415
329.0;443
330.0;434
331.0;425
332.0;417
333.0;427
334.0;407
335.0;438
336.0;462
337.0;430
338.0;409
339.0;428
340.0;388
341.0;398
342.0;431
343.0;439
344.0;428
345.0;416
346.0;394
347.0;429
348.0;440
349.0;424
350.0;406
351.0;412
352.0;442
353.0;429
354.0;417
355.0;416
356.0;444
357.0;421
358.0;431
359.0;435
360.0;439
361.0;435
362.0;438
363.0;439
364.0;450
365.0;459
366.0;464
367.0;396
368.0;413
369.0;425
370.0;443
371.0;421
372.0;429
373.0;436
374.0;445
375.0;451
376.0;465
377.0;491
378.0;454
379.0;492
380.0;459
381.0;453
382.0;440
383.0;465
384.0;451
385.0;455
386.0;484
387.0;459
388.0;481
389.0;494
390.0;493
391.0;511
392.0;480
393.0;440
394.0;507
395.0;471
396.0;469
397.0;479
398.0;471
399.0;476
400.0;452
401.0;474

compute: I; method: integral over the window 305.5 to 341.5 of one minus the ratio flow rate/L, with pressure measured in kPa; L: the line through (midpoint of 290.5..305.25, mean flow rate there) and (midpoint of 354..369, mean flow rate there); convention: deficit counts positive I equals 4.9 kPa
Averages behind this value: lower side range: 422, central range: 369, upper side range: 433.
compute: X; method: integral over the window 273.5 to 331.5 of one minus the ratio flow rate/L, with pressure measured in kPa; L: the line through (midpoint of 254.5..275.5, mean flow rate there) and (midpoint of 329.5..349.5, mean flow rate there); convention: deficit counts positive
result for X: 6.8 kPa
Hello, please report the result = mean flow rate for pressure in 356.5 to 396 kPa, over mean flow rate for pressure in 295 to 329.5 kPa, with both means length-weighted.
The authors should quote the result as 1.23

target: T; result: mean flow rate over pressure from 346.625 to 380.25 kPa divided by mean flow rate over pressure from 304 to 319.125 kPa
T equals 1.41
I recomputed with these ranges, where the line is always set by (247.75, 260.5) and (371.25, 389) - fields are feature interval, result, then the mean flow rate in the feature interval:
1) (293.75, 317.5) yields 3.7 kPa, 360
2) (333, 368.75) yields 1.6 kPa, 427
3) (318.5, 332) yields 1.0 kPa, 403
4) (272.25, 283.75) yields 3.6 kPa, 285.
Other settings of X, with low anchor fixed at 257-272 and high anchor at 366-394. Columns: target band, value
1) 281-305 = 1.3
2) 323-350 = 0.6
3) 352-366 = 0.3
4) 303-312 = 1.3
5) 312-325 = 3.0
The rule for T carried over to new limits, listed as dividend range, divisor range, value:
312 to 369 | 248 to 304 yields 1.08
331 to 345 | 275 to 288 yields 1.45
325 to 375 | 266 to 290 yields 1.31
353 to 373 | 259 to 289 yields 1.27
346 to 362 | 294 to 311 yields 1.08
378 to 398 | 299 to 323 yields 1.37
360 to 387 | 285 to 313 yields 1.17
